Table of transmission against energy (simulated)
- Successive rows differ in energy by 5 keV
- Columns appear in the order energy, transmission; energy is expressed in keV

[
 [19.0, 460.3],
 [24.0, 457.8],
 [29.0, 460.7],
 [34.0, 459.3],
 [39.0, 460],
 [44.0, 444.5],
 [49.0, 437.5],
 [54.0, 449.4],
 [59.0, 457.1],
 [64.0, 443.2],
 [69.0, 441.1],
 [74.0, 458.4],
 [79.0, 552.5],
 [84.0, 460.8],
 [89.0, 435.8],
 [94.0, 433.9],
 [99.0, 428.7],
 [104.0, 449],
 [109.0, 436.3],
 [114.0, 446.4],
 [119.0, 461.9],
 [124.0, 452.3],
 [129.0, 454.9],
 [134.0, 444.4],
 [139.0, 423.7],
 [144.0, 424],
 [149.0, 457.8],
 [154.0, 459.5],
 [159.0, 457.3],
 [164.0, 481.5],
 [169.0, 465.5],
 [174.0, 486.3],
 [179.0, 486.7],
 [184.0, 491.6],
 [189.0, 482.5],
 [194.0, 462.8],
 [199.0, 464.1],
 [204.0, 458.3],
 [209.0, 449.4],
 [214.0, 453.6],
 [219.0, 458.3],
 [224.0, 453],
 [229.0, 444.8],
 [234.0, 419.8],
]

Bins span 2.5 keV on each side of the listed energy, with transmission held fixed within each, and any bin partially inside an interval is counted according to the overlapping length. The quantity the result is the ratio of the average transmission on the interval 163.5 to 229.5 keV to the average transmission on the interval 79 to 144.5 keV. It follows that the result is 1.04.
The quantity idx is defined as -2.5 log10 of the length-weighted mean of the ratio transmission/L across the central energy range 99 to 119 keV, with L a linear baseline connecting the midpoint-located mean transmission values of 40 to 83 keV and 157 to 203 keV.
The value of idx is 0.05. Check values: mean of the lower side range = 460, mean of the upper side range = 475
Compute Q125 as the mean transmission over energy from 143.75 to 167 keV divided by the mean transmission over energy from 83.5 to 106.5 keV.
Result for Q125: 1.04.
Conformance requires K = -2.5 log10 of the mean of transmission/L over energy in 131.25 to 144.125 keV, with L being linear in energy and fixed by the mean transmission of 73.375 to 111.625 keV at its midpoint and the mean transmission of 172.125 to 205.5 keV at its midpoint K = 0.08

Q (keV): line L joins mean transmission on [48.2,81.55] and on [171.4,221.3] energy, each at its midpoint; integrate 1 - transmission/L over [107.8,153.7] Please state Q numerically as 2.1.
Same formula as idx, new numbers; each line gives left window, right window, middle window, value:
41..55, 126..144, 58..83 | -0.07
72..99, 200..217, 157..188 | -0.05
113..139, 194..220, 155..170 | -0.03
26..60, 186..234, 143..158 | 0.01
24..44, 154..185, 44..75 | 0.03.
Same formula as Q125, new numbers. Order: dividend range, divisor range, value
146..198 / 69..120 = 1.04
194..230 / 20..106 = 1.00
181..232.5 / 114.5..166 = 1.02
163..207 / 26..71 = 1.05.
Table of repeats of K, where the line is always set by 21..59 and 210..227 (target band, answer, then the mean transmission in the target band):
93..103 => 0.05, 434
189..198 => -0.03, 468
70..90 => -0.06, 477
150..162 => -0.01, 459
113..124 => 0.00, 455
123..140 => 0.02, 445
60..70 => 0.02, 445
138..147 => 0.07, 426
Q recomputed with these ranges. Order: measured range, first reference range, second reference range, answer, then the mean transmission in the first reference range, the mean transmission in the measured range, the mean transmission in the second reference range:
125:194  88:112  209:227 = -2.6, 437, 463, 454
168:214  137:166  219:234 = -2.4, 451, 471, 446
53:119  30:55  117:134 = -0.1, 451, 454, 454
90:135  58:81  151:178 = 2.4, 470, 445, 471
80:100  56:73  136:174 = 0.0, 448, 449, 455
